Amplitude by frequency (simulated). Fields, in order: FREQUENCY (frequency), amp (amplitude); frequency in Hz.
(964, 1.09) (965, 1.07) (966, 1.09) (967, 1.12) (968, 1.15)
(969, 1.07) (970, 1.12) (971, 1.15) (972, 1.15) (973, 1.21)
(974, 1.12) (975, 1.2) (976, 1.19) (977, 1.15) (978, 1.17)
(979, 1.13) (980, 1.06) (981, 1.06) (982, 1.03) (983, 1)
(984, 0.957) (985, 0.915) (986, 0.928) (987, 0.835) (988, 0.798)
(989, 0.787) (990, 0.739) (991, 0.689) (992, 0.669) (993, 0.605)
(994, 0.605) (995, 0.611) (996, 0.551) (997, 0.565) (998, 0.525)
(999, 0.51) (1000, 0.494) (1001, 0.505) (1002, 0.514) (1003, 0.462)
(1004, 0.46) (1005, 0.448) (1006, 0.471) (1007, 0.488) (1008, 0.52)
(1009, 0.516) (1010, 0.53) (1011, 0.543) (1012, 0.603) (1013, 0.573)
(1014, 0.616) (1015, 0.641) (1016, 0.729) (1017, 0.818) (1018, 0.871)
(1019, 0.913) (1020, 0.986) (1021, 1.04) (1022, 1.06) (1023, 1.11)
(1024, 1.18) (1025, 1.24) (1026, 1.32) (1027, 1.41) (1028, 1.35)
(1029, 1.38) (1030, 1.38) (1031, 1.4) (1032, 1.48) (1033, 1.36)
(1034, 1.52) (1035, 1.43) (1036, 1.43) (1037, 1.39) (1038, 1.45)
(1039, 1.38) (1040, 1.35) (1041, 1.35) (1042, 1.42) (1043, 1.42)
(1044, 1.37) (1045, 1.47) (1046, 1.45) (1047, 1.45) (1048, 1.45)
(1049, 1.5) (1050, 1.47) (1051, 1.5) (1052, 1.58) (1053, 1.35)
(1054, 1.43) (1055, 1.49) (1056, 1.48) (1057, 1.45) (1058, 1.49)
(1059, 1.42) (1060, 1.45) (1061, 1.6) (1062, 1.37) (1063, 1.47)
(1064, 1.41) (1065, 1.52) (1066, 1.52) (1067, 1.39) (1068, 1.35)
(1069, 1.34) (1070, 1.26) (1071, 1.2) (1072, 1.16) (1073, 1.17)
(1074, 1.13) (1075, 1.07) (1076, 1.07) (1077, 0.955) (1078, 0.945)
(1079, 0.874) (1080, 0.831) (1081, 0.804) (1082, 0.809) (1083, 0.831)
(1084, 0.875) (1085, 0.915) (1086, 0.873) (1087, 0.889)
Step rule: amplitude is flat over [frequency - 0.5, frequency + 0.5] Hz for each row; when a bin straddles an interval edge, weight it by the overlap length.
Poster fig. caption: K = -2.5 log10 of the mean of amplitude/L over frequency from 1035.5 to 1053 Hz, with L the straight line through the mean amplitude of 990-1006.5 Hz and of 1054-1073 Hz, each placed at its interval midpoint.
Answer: -0.24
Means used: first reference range 0.549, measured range 1.43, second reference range 1.4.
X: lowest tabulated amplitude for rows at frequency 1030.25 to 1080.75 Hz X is 0.831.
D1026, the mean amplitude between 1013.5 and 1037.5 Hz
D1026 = 1.17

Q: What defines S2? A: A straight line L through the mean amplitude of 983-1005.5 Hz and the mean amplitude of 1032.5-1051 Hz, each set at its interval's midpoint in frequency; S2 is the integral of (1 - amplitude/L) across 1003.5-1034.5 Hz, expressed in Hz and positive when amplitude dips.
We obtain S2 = 4.5 Hz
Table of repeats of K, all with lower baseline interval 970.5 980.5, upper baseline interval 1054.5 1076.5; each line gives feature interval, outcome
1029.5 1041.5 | -0.099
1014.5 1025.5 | 0.287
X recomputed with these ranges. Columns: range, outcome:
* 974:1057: 0.448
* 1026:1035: 1.32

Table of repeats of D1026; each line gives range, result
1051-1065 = 1.46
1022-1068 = 1.41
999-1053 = 1.07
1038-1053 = 1.44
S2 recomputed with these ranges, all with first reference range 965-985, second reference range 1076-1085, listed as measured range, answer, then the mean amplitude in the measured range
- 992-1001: 4.23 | 0.561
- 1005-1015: 4.75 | 0.54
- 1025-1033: -3.13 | 1.38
